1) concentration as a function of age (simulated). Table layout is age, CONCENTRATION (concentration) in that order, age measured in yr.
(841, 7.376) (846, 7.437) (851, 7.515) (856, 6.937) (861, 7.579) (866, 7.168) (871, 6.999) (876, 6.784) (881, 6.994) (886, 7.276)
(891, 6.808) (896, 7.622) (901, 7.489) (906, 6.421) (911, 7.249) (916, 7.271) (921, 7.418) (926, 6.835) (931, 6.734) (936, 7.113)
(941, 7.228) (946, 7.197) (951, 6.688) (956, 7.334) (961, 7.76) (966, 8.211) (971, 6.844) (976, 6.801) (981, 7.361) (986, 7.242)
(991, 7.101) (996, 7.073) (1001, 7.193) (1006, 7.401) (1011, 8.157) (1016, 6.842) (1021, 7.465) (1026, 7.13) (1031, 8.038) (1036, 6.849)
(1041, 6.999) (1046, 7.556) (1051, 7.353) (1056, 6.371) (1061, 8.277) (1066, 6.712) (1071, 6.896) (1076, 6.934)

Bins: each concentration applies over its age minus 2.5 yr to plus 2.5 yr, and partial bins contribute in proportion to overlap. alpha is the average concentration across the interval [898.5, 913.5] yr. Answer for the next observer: 7.05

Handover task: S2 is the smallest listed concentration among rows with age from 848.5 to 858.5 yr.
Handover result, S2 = 6.937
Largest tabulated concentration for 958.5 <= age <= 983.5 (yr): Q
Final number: 8.211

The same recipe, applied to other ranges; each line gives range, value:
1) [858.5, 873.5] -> 7.579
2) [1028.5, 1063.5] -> 8.277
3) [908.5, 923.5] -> 7.418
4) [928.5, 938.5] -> 7.113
